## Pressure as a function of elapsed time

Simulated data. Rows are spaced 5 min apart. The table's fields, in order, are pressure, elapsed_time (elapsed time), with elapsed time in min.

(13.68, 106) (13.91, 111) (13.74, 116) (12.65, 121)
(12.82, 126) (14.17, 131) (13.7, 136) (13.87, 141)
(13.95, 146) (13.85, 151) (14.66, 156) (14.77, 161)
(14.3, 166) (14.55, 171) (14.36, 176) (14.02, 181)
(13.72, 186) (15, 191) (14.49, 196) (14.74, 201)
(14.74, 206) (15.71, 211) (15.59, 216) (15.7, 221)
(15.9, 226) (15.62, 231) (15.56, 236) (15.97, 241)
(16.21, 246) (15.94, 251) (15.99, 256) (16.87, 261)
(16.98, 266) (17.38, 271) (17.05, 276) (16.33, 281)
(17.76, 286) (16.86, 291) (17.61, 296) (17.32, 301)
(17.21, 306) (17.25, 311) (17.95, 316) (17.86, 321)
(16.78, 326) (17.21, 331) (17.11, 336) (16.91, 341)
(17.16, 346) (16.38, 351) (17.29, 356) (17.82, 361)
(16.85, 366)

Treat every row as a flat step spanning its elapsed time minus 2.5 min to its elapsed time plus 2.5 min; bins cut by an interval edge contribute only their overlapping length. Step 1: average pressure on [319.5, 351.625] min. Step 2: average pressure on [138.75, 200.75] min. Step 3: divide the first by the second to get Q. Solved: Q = 1.2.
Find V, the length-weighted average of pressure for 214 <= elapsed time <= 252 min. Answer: 15.8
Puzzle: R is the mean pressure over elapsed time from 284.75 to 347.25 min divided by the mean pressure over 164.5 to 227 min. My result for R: 1.2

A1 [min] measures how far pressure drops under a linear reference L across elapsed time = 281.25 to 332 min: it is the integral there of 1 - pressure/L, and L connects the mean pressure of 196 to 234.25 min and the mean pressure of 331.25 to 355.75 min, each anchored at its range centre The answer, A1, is -2.6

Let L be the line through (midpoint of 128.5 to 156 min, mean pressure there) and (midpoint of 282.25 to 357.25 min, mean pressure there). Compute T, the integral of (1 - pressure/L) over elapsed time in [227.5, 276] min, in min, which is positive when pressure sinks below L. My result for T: -1.0 min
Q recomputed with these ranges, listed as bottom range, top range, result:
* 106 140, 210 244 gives 1.16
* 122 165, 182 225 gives 1.07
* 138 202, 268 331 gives 1.21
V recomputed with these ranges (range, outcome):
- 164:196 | 14.3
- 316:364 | 17.2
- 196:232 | 15.4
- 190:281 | 15.9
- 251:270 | 16.6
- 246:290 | 16.8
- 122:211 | 14.2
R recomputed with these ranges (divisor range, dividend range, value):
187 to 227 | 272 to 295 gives 1.13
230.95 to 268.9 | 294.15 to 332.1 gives 1.07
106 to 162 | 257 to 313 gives 1.24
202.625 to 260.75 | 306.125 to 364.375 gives 1.09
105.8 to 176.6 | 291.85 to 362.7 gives 1.24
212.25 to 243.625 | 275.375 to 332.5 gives 1.10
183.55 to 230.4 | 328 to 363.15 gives 1.13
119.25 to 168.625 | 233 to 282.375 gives 1.18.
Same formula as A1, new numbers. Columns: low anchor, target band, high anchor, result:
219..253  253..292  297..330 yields -0.7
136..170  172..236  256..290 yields 1.7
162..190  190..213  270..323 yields 0.0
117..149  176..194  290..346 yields 0.4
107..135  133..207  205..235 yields 1.1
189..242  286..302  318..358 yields -0.8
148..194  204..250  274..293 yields 0.0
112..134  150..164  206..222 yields -0.3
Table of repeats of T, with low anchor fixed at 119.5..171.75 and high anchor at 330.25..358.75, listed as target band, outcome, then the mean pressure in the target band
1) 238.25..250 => -0.46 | 16.1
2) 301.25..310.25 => -0.46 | 17.2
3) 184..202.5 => 0.23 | 14.5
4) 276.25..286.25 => -0.53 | 16.9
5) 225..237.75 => -0.35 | 15.7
